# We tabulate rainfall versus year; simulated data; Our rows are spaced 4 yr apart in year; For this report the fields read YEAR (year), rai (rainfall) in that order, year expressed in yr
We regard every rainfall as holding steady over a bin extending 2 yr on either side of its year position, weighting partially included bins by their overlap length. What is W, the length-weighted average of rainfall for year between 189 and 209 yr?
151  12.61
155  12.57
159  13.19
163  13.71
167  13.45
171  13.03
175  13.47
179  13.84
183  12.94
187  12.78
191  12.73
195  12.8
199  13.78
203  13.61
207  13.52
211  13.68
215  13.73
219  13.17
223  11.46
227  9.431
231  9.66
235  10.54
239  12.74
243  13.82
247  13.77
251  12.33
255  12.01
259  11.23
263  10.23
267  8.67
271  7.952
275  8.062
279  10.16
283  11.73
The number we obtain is 13.3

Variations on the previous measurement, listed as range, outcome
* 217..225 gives 12.3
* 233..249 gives 12.7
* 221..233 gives 10.2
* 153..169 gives 13.2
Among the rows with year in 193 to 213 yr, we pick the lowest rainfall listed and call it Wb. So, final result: 12.8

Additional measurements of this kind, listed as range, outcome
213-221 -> 13.17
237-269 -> 8.67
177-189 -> 12.78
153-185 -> 12.57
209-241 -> 9.431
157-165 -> 13.19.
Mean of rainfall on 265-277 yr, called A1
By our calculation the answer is 8.23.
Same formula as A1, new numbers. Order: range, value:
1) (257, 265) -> 10.7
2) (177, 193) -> 13.1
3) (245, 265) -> 11.9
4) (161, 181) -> 13.5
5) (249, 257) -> 12.2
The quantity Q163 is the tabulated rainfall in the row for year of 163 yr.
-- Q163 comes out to 13.71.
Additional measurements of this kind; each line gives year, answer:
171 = 13.03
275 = 8.062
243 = 13.82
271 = 7.952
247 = 13.77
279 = 10.16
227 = 9.431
